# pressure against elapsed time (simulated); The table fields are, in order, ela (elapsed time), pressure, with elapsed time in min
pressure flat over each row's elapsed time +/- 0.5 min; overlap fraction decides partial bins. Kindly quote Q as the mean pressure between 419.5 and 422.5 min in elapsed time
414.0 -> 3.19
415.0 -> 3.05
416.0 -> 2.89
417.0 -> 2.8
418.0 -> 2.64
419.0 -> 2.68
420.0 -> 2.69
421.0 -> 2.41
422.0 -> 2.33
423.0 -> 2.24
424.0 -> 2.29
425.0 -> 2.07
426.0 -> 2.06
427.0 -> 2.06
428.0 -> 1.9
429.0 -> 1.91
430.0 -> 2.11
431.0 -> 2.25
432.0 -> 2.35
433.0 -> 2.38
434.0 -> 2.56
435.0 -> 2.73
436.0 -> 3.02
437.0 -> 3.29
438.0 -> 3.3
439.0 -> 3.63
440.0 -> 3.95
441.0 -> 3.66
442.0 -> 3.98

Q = 2.48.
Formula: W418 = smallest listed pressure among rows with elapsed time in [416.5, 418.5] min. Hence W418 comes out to 2.64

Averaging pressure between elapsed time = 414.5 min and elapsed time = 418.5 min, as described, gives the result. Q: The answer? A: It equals 2.84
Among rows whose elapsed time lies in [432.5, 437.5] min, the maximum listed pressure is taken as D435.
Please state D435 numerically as 3.29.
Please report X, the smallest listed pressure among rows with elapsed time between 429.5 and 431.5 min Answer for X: 2.11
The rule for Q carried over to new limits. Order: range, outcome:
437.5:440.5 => 3.63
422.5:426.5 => 2.17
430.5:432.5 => 2.3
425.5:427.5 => 2.06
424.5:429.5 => 2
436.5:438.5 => 3.29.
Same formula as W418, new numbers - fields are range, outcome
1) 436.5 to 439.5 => 3.29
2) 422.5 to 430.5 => 1.9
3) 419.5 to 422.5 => 2.33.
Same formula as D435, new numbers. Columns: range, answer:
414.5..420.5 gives 3.05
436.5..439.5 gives 3.63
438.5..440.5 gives 3.95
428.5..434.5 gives 2.56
